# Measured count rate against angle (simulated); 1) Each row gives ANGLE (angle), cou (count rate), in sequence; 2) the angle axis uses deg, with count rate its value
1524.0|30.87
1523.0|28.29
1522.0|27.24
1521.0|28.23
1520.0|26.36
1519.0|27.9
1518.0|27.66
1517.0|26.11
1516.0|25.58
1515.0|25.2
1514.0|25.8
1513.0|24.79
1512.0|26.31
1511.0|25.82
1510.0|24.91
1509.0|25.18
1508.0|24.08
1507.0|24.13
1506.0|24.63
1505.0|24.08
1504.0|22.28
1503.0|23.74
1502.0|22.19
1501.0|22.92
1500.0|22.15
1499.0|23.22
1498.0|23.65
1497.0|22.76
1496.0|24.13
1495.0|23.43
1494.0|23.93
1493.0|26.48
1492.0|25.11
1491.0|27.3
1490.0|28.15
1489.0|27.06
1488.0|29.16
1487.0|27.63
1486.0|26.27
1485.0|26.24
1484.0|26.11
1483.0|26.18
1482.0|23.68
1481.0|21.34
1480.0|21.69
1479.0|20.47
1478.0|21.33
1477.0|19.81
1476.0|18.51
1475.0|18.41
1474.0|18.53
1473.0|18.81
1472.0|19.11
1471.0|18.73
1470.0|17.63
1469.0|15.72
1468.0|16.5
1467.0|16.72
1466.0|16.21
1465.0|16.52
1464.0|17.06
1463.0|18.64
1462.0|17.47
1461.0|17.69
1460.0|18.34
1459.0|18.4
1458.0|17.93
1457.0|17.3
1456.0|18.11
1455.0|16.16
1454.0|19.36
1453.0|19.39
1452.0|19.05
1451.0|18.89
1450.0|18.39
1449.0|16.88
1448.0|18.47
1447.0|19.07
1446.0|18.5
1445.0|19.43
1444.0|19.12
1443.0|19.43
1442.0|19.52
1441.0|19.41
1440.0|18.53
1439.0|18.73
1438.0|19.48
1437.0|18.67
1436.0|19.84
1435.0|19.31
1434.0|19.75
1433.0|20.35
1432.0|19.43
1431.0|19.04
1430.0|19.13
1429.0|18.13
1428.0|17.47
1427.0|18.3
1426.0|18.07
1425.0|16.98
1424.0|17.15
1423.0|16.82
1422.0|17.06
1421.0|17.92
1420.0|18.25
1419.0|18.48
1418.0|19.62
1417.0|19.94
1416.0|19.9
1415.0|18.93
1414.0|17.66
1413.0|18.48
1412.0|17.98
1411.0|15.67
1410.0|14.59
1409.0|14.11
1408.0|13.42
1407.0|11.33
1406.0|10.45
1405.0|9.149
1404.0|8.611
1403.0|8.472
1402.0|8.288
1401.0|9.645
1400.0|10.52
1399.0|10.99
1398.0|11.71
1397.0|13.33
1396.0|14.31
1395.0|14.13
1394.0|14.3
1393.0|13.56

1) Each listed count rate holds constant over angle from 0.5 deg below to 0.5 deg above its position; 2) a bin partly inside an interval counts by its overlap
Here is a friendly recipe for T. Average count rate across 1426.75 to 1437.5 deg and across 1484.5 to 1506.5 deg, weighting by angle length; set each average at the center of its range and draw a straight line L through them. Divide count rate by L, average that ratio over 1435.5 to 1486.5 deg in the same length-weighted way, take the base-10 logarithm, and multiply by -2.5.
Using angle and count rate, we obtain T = 0.13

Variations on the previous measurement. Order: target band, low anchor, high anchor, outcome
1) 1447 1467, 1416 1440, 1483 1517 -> 0.18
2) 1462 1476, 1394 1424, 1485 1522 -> 0.21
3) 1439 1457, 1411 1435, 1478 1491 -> 0.14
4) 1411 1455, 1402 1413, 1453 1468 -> -0.25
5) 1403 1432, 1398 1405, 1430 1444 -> -0.18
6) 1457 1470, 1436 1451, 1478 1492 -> 0.26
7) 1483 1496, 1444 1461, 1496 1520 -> -0.17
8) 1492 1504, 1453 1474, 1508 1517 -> -0.02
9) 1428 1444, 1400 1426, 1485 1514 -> -0.09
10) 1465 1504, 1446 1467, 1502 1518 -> -0.03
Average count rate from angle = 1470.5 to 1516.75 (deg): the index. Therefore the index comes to 23.7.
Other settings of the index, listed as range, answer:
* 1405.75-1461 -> 18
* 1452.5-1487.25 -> 19.6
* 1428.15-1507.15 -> 20.7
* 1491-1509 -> 23.8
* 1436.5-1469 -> 18.2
